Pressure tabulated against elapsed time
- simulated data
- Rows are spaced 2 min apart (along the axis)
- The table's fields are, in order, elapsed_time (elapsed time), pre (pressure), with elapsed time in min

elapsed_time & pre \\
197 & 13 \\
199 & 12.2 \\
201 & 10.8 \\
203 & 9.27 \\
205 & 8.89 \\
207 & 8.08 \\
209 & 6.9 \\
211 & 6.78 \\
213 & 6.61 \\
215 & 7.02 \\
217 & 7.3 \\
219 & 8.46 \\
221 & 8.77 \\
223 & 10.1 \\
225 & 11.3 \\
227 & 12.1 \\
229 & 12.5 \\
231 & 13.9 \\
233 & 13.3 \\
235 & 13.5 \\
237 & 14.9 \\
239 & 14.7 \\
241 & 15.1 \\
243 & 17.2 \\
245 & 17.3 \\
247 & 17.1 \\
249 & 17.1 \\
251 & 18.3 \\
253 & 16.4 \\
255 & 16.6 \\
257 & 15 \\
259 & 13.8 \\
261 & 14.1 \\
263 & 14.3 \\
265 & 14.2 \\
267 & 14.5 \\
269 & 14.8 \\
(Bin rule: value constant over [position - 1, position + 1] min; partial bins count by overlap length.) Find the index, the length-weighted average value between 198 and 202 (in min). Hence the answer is 11.5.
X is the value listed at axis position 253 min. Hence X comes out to 16.4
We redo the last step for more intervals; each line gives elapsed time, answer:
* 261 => 14.1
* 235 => 13.5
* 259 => 13.8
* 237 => 14.9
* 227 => 12.1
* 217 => 7.3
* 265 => 14.2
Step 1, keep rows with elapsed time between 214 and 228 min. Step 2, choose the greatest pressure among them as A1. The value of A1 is 12.1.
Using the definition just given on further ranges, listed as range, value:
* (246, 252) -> 18.3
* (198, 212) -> 12.2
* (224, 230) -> 12.5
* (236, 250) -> 17.3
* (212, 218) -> 7.3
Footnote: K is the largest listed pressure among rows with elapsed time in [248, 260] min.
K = 18.3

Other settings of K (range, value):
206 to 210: 8.08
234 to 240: 14.9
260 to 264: 14.3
